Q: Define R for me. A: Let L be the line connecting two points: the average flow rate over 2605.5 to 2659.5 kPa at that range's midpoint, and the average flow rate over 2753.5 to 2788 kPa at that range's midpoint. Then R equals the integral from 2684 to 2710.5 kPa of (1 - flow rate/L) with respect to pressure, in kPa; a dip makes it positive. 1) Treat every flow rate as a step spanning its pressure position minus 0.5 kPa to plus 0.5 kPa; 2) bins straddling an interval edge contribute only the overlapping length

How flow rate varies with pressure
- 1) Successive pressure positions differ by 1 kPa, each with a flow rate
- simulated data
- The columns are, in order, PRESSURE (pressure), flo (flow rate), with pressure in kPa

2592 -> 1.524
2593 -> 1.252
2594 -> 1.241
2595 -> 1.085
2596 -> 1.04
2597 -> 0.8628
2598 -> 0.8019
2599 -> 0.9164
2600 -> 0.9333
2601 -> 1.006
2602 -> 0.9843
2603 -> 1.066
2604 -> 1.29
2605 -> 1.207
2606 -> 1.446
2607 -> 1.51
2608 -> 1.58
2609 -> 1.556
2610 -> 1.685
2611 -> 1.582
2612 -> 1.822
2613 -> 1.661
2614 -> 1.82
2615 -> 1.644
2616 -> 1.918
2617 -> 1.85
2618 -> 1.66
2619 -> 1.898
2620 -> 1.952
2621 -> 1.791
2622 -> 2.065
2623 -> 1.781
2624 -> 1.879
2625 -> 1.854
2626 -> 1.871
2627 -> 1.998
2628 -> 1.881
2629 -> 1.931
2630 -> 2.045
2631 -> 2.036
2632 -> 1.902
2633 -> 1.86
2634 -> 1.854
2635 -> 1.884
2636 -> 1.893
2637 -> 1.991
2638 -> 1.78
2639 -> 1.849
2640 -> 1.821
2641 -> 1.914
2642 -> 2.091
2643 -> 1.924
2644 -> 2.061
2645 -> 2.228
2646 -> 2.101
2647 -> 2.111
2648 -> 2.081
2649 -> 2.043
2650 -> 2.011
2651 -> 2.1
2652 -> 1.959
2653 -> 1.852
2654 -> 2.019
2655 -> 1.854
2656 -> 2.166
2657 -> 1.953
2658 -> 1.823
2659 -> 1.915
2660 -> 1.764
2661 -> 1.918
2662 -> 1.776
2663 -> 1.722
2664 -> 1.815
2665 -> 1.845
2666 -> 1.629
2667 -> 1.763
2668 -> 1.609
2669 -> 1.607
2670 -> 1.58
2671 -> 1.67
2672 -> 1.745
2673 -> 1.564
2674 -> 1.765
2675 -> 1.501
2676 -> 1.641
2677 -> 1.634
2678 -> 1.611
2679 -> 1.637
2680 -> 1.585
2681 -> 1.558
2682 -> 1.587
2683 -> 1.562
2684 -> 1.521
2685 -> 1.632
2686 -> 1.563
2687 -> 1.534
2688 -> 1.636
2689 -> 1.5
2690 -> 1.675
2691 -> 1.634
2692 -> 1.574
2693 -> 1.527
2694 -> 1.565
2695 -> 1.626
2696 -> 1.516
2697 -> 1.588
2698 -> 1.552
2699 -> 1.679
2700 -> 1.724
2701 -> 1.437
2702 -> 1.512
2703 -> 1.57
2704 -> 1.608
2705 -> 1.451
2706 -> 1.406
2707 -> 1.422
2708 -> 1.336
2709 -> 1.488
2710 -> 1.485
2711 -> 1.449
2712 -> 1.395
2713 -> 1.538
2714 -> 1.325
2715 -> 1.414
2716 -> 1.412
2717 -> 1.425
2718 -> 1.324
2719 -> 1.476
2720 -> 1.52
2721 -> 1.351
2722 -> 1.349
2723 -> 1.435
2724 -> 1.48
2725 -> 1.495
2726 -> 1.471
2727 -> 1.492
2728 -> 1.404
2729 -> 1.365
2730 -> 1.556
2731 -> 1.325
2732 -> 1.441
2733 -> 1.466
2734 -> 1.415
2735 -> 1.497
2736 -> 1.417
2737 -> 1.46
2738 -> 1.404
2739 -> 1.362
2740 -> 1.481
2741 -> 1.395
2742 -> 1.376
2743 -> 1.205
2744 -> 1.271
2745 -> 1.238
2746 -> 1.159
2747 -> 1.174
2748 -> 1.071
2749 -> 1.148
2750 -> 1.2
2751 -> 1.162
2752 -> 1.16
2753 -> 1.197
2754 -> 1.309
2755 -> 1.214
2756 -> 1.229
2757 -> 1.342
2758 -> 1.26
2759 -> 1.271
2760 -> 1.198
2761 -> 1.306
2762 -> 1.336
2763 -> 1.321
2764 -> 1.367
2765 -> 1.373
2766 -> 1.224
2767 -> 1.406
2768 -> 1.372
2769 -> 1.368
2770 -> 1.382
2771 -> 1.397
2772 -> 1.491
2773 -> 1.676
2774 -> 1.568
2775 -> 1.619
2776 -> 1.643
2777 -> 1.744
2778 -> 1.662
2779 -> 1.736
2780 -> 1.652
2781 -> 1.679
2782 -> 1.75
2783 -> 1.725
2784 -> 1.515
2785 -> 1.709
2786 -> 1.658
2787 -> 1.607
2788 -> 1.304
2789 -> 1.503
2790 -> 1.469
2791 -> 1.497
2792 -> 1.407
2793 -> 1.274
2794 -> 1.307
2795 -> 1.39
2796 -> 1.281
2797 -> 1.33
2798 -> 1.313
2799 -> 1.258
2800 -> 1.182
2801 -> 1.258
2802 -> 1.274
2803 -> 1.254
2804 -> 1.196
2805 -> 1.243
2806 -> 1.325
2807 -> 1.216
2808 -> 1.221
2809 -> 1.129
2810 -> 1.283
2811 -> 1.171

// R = 2.3 kPa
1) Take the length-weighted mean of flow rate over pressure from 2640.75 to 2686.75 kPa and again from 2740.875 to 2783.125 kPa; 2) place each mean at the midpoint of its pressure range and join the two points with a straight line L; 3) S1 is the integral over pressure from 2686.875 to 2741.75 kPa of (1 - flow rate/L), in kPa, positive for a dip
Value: 3.6 kPa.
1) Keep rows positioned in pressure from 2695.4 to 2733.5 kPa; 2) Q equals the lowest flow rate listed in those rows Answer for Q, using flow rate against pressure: 1.324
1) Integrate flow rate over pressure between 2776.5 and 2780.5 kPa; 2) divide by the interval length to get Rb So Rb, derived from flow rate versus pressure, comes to 1.7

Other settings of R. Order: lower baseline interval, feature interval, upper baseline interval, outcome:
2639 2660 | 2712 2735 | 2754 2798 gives 3.35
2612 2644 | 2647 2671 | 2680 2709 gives -1.82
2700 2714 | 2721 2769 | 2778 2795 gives 5.59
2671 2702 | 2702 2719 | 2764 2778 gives 1.31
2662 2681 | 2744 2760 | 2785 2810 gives 2.67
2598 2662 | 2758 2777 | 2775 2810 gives 0.95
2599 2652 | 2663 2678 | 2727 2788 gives -0.17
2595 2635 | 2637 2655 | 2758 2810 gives -4.92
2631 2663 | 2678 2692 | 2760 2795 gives 1.77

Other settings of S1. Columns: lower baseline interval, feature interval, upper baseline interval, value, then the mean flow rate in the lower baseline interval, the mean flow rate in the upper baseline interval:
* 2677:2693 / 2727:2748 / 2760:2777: 1.7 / 1.59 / 1.43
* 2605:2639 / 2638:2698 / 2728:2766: -5.0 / 1.81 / 1.31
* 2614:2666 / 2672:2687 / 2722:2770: 0.9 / 1.92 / 1.33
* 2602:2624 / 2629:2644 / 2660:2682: -2.4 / 1.65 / 1.68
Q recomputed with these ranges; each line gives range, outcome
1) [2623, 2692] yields 1.5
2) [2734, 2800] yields 1.071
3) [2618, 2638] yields 1.66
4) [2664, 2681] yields 1.501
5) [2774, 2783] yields 1.568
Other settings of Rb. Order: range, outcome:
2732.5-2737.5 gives 1.45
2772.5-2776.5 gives 1.63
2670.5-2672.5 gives 1.71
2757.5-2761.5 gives 1.26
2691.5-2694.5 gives 1.56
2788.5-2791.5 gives 1.49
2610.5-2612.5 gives 1.7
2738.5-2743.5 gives 1.36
